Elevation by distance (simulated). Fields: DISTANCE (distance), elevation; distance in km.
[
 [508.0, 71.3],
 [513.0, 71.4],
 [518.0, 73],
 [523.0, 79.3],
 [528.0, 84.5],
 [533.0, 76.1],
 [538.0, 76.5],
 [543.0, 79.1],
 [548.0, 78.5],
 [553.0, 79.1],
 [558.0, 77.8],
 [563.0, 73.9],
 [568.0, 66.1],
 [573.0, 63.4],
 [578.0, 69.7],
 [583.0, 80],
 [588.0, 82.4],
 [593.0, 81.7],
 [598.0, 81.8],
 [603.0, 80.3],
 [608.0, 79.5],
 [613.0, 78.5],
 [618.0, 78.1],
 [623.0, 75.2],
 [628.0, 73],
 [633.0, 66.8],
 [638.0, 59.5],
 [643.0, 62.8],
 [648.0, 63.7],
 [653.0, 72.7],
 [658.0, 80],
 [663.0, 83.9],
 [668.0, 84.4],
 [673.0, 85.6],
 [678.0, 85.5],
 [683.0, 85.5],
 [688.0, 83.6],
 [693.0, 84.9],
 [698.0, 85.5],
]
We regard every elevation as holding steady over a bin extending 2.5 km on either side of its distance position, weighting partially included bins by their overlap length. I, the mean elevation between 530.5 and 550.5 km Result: 77.5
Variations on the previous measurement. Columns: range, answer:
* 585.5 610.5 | 81.1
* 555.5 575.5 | 70.3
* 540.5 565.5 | 77.7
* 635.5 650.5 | 62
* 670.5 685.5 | 85.5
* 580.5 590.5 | 81.2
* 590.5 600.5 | 81.8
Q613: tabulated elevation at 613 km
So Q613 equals 78.5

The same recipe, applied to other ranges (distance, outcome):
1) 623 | 75.2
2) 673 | 85.6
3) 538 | 76.5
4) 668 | 84.4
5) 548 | 78.5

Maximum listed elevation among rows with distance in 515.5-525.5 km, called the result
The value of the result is 79.3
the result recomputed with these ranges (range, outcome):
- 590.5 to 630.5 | 81.8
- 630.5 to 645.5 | 66.8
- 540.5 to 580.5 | 79.1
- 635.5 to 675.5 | 85.6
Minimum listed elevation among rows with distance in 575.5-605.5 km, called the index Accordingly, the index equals 69.7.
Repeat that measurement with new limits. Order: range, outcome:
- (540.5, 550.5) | 78.5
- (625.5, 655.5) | 59.5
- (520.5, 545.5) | 76.1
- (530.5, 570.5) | 66.1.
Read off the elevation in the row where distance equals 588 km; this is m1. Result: 82.4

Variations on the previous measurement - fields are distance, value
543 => 79.1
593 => 81.7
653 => 72.7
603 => 80.3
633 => 66.8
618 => 78.1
